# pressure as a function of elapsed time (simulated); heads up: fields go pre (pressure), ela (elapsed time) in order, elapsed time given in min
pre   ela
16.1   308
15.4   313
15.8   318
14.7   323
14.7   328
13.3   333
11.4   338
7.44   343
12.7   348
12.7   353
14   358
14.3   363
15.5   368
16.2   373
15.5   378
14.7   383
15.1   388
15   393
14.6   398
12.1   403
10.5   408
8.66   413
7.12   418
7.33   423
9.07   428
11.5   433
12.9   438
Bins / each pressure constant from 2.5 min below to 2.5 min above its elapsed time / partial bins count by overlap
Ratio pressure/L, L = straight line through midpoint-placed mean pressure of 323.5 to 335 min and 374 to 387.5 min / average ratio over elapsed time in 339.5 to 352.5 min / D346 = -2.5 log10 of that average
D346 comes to 0.34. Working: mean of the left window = 14.2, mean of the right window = 15.2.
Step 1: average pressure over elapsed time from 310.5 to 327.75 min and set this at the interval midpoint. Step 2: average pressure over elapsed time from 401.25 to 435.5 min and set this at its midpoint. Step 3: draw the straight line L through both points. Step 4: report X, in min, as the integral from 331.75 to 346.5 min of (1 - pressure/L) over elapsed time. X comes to 3.6 min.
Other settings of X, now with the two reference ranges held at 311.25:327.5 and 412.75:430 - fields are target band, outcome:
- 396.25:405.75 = -3.8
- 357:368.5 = -2.3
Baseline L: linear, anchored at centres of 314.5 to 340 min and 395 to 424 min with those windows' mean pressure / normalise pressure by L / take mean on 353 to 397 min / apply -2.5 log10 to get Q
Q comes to -0.25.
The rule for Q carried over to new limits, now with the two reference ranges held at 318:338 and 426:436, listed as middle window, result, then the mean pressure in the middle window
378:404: -0.22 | 14.5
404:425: 0.26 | 8.69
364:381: -0.24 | 15.6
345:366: -0.02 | 13.3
